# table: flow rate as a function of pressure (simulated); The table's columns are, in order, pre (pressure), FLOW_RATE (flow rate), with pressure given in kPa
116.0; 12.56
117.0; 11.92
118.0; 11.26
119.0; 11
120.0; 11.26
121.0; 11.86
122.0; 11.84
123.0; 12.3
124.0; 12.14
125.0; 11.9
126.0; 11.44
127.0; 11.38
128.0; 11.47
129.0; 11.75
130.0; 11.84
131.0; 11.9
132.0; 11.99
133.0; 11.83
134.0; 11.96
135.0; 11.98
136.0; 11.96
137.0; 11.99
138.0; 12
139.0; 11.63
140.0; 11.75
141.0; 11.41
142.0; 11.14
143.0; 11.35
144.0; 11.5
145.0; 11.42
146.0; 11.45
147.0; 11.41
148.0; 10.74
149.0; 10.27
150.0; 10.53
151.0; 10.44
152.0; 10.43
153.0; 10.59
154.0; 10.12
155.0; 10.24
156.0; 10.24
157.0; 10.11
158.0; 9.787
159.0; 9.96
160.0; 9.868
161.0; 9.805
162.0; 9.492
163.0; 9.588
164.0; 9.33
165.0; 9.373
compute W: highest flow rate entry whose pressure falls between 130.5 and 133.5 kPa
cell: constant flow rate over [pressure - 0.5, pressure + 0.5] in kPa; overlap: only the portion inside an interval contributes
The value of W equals 11.99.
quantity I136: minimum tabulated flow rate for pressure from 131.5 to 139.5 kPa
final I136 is 11.63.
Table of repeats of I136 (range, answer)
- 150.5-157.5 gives 10.11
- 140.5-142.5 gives 11.14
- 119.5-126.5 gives 11.26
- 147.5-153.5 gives 10.27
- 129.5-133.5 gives 11.83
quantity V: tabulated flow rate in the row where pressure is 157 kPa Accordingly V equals 10.11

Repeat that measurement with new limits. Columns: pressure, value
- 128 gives 11.47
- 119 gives 11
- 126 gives 11.44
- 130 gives 11.84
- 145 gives 11.42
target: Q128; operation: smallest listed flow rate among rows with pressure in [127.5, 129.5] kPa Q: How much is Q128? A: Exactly 11.47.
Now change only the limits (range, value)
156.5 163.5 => 9.492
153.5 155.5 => 10.12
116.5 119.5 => 11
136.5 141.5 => 11.41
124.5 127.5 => 11.38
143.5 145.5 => 11.42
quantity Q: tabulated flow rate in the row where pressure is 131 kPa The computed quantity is 11.9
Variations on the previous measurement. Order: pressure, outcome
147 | 11.41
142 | 11.14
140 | 11.75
